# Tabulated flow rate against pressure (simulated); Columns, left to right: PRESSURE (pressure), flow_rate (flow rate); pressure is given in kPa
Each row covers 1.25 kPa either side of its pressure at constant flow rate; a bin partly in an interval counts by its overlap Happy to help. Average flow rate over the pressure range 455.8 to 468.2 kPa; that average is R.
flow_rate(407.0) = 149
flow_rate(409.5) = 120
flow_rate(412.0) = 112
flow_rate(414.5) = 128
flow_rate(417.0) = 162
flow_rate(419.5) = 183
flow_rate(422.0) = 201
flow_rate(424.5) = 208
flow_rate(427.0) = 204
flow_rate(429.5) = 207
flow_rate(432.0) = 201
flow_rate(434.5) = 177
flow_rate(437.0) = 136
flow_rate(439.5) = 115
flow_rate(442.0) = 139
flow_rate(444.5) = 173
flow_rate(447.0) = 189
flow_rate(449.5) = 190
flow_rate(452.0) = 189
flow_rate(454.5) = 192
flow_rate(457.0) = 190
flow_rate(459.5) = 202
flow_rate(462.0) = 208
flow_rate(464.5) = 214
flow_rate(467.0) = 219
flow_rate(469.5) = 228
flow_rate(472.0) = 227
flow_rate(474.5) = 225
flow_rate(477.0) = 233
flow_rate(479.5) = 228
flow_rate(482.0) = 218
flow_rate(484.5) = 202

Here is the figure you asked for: 207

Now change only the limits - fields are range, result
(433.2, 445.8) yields 148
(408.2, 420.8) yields 141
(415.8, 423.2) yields 182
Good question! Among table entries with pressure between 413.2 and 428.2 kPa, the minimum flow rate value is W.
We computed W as 128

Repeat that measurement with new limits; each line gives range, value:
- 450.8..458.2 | 189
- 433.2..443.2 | 115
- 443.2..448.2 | 173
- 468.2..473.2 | 227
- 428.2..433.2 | 201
